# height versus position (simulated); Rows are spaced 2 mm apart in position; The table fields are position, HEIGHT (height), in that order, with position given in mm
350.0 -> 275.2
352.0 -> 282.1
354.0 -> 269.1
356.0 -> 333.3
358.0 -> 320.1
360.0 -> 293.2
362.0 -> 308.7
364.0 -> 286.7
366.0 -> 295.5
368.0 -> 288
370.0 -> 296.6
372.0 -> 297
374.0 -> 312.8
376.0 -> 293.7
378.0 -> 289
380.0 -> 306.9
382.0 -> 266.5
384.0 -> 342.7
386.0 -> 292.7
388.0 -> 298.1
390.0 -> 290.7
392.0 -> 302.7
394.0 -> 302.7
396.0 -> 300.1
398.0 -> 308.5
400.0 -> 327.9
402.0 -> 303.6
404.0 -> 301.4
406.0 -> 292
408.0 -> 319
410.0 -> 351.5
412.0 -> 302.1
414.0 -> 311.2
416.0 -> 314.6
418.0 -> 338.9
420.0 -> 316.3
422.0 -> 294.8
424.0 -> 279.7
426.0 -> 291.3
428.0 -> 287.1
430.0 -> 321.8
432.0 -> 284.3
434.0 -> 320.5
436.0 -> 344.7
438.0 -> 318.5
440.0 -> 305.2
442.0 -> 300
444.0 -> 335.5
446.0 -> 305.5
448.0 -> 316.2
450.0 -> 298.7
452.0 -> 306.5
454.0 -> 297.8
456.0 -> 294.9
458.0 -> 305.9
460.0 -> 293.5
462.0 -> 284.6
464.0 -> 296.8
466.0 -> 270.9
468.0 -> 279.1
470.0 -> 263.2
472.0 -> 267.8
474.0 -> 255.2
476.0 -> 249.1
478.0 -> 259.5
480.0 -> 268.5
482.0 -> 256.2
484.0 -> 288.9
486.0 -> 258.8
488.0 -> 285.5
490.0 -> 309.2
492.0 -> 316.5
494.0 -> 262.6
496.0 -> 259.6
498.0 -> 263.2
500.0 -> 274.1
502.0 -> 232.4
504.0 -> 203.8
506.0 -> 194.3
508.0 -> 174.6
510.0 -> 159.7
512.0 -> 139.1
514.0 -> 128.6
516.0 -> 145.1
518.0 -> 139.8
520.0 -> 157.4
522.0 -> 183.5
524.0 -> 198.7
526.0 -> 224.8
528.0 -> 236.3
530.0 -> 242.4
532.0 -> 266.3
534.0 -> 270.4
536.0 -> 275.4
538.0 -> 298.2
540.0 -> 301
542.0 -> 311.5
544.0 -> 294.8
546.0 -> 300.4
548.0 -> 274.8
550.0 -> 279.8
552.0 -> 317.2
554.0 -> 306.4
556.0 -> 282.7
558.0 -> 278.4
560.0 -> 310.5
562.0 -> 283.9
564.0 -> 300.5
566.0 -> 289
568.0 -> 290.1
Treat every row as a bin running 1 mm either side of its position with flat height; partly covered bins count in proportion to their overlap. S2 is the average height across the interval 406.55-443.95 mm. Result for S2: 312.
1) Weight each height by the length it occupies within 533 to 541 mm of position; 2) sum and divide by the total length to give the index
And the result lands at 286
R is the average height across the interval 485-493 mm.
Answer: 292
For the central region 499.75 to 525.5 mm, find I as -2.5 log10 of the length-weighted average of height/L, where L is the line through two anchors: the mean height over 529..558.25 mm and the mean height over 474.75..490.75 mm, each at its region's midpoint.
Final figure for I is 0.49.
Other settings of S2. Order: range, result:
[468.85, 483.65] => 261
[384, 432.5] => 307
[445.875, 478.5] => 285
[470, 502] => 270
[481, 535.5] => 225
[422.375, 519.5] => 266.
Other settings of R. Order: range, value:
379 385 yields 305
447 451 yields 307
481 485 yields 273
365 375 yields 298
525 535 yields 248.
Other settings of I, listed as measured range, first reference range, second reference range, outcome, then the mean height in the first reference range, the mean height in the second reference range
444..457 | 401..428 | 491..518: -0.14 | 308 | 209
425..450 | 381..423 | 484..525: -0.13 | 308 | 216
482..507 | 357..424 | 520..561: 0.07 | 305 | 270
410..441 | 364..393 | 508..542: -0.15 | 298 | 212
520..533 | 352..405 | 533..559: 0.31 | 301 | 292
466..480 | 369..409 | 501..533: -0.16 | 302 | 189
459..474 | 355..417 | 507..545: -0.09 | 305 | 218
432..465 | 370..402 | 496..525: -0.25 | 302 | 188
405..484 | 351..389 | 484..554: -0.10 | 299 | 242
